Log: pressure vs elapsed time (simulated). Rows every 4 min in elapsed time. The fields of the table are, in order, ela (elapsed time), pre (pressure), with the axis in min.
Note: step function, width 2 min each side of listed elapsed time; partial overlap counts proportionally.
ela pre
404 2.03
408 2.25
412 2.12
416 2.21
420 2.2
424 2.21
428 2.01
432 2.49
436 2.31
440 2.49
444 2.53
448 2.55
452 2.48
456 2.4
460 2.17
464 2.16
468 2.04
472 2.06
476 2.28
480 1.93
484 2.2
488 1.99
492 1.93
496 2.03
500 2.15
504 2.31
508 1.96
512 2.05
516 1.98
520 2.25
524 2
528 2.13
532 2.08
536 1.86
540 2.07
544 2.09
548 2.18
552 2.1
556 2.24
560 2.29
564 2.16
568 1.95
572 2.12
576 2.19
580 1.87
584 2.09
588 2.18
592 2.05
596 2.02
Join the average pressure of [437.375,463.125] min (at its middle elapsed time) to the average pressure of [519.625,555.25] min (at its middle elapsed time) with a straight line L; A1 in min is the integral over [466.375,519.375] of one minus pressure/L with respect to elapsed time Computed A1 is 4.2 min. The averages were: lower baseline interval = 2.42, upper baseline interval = 2.08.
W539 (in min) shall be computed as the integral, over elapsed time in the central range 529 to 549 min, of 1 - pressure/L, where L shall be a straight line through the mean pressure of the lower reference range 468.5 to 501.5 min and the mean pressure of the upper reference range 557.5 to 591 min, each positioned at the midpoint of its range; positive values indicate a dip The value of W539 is 0.36 min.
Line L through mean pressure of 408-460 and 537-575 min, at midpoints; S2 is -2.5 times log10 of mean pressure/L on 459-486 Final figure 0.07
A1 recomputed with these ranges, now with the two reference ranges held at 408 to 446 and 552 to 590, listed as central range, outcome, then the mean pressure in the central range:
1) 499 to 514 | 0.5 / 2.12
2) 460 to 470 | 0.6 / 2.11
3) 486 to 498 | 1.2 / 1.98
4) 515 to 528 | 0.5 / 2.09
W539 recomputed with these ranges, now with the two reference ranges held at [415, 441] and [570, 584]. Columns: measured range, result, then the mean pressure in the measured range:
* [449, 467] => -0.6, 2.3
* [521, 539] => 0.8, 2.03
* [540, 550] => -0.1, 2.12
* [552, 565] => -0.8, 2.22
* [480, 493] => 0.9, 2.03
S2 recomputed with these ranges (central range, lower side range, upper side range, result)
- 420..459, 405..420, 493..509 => -0.101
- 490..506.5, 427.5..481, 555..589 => 0.063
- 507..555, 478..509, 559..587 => 0.005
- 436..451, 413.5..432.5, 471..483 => -0.154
